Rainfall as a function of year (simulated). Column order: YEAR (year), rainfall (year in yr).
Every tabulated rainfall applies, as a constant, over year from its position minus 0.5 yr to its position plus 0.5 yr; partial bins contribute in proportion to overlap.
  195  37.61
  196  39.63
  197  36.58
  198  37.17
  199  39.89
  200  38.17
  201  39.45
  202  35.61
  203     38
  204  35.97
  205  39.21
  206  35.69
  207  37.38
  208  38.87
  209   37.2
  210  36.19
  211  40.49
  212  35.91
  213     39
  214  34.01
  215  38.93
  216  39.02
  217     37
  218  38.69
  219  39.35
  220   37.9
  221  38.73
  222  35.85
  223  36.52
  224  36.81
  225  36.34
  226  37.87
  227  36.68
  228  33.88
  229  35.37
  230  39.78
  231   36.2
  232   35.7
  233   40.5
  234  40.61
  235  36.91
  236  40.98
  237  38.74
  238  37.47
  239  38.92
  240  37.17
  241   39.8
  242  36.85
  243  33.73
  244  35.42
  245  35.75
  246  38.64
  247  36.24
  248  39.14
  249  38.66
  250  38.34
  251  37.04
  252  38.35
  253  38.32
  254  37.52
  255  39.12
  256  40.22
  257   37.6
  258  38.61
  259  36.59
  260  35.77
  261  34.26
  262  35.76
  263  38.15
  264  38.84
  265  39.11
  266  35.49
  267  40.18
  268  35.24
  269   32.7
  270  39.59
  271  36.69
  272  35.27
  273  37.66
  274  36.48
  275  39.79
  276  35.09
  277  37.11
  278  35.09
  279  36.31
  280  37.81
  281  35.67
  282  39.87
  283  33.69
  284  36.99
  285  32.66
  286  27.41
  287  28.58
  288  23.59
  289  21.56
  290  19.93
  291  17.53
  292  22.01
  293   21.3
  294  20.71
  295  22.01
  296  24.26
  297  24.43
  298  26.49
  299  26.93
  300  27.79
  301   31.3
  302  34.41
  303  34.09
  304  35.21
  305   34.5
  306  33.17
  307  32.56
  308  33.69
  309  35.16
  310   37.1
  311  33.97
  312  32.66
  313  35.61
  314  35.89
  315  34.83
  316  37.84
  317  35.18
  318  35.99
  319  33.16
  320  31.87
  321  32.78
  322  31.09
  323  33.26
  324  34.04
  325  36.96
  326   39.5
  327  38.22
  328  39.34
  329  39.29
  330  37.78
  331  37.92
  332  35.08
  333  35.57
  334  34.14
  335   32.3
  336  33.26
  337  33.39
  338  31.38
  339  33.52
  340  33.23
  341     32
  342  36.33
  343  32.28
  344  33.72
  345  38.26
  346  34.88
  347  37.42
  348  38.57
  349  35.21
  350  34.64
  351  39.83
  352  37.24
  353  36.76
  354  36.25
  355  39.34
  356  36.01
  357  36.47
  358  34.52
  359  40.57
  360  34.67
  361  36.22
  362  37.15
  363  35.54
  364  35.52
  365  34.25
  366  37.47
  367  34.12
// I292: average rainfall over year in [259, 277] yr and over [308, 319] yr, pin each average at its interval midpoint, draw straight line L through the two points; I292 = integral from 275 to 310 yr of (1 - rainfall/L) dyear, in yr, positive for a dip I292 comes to 5.61 yr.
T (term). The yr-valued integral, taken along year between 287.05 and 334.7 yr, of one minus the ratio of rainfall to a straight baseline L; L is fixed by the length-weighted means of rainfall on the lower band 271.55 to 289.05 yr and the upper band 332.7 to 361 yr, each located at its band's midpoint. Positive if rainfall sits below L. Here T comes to 4.3 yr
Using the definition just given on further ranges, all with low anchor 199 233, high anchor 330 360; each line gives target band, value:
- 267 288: 0.7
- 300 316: 0.8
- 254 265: -0.2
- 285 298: 4.7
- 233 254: -0.5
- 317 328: 0.3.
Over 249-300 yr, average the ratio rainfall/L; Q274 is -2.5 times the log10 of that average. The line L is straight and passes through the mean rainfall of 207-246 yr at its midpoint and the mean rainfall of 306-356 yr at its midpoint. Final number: 0.10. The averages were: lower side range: 37.5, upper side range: 35.3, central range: 33.2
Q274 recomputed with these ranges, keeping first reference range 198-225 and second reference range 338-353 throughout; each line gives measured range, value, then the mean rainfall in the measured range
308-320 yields 0.03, 35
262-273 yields -0.01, 37.1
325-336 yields -0.03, 36.8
